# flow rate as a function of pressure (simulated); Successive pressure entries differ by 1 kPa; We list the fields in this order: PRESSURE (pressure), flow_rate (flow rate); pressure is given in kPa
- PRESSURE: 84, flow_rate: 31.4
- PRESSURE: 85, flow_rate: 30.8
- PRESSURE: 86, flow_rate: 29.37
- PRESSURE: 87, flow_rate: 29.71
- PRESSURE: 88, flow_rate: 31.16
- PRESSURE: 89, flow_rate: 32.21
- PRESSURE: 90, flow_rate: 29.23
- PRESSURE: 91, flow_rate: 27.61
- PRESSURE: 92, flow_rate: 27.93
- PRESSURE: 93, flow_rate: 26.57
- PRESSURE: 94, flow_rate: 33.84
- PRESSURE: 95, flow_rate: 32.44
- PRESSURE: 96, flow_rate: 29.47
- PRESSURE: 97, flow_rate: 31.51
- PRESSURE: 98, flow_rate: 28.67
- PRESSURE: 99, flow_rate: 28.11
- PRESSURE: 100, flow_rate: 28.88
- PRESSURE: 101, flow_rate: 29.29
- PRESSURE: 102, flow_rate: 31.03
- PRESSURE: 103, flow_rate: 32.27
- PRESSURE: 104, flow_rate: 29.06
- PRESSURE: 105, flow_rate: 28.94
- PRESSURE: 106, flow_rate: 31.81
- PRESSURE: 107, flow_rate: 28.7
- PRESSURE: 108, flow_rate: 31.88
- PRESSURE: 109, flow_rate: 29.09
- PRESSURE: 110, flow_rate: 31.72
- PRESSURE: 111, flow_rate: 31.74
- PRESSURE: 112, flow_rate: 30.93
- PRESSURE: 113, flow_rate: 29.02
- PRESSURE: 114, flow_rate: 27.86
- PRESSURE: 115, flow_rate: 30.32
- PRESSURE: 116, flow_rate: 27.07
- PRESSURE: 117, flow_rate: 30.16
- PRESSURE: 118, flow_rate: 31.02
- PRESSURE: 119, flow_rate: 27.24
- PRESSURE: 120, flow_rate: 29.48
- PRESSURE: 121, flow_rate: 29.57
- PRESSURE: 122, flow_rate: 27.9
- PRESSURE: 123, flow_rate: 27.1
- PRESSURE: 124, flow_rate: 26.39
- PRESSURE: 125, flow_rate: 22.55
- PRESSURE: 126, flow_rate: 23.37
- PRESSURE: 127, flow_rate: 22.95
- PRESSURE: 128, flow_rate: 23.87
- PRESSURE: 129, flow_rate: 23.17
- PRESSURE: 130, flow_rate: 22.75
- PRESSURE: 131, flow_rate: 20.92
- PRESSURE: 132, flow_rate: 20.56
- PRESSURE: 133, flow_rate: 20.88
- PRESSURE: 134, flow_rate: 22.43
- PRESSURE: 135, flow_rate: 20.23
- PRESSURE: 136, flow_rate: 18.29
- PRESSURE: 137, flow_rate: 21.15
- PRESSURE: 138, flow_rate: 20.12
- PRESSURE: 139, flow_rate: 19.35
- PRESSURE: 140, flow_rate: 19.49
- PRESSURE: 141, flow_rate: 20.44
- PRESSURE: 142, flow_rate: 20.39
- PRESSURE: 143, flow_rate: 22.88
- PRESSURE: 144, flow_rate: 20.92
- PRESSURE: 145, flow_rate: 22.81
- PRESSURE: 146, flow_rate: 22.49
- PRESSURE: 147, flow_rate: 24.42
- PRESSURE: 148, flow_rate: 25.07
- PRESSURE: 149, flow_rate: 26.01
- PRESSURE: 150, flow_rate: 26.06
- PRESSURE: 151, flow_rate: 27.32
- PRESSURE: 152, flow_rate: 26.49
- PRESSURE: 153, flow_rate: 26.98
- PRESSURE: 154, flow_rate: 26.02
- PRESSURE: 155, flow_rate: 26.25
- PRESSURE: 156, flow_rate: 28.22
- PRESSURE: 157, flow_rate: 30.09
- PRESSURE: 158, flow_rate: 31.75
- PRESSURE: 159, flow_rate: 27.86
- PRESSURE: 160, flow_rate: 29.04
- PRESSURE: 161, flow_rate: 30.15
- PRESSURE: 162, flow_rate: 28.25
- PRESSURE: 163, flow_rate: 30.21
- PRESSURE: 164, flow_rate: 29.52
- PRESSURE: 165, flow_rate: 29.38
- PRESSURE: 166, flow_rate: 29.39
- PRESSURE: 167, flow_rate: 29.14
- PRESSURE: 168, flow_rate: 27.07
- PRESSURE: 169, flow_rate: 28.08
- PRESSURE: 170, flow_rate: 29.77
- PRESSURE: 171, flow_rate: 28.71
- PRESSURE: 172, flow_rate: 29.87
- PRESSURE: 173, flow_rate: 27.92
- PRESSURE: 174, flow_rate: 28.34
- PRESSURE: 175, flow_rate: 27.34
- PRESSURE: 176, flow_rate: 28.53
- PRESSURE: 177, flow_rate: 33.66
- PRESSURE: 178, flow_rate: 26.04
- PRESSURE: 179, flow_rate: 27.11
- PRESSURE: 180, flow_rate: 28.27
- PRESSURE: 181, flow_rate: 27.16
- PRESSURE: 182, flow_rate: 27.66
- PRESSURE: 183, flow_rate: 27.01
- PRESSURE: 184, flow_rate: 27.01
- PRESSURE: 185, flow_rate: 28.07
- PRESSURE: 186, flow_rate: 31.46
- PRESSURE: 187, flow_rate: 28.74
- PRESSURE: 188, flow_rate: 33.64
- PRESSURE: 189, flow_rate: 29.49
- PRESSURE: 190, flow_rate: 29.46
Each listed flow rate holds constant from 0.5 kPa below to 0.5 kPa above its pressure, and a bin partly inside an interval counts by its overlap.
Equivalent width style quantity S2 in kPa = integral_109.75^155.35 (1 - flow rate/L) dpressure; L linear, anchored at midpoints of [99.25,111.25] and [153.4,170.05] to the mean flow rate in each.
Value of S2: 7.3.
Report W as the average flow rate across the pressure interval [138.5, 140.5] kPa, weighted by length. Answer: 19.4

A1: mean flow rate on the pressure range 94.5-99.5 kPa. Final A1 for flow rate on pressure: 30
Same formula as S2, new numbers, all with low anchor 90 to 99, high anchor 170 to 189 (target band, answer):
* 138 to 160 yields 3.2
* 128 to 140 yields 3.4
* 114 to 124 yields 0.2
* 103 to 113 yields -0.3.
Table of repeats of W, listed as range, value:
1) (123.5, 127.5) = 23.8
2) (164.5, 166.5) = 29.4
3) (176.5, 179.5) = 28.9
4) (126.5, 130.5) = 23.2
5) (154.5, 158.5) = 29.1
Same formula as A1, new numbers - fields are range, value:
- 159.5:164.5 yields 29.4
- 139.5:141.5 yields 20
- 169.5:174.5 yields 28.9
